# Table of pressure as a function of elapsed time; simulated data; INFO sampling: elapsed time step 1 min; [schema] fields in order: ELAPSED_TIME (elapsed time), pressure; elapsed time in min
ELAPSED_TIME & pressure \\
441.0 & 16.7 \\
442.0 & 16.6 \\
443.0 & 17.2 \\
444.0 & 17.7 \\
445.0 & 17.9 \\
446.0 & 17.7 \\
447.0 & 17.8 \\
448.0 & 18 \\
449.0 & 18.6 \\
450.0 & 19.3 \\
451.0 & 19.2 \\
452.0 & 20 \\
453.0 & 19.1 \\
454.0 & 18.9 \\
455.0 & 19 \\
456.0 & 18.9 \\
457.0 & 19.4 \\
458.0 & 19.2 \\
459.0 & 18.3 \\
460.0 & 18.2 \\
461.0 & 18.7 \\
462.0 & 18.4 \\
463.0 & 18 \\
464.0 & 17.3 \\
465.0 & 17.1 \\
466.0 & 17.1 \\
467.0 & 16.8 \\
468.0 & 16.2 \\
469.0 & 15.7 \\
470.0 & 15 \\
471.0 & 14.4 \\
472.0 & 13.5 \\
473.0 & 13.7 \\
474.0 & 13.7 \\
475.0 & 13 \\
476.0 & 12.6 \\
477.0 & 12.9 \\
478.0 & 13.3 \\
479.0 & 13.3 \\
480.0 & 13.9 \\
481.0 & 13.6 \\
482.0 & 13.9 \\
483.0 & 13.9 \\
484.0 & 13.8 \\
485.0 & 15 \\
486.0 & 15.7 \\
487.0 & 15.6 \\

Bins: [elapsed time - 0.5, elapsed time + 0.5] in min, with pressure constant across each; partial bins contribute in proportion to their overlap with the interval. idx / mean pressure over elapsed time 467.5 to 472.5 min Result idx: 15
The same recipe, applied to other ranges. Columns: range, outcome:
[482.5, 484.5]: 13.9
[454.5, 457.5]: 19.1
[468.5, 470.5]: 15.3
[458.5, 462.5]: 18.4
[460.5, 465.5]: 17.9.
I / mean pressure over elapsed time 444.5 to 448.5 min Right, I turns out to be 17.8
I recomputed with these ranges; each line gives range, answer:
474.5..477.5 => 12.8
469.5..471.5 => 14.7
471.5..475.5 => 13.5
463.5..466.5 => 17.2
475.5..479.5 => 13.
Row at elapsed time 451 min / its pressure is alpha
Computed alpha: 19.2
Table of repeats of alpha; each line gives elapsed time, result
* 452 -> 20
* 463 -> 18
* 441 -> 16.7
